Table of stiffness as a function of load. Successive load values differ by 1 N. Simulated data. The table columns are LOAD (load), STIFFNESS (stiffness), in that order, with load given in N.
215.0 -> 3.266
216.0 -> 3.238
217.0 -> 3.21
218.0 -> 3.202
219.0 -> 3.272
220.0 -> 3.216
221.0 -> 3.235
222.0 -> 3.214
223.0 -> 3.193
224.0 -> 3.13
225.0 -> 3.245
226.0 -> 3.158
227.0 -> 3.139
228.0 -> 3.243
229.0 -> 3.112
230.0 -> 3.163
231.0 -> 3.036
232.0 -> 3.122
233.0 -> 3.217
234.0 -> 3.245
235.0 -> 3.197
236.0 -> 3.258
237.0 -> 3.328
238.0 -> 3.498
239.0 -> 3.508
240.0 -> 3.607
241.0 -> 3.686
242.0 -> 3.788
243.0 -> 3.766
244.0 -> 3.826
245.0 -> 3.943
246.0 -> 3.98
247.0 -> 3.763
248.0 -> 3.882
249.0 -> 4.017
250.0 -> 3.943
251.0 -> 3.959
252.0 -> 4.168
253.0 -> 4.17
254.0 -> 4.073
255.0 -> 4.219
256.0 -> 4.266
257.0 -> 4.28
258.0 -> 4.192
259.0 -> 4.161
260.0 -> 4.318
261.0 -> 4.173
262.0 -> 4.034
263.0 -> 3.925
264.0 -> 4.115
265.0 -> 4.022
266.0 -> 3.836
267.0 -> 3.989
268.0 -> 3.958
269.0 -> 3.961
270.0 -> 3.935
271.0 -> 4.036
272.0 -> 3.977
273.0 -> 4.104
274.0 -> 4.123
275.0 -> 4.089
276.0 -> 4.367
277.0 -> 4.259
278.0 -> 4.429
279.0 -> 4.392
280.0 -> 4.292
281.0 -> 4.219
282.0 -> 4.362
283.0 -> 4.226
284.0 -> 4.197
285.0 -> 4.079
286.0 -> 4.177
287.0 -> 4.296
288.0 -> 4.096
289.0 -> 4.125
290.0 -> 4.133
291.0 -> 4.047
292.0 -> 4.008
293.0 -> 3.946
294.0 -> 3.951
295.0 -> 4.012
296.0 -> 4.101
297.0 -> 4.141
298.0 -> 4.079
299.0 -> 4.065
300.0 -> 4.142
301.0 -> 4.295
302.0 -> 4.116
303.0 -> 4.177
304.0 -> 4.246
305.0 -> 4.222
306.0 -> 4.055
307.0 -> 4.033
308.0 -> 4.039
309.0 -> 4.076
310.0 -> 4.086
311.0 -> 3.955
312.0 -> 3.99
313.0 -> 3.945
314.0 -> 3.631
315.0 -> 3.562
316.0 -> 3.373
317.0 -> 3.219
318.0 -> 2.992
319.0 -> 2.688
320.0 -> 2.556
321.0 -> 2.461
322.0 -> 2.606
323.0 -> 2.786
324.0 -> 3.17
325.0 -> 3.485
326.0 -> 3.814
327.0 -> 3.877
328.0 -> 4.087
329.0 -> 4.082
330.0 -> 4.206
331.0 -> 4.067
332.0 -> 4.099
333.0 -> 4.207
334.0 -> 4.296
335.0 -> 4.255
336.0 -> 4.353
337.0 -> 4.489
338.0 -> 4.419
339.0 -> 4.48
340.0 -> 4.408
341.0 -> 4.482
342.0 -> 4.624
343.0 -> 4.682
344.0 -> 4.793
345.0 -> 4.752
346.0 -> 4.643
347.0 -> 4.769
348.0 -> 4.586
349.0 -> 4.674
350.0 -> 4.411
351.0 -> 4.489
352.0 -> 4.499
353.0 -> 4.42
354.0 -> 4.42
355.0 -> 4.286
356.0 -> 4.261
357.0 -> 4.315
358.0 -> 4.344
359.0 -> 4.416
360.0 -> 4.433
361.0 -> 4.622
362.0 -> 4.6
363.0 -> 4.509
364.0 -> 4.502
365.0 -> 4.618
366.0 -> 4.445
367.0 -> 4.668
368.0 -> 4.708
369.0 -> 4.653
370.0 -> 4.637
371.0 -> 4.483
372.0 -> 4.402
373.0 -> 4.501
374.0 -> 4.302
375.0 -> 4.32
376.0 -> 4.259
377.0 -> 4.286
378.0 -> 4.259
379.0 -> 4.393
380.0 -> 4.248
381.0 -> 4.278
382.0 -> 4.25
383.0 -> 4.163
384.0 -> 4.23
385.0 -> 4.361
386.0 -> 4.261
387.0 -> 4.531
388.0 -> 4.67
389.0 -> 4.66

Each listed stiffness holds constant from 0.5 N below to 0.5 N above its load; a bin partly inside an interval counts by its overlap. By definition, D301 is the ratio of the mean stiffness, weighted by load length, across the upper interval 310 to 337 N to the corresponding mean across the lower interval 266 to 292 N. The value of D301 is 0.9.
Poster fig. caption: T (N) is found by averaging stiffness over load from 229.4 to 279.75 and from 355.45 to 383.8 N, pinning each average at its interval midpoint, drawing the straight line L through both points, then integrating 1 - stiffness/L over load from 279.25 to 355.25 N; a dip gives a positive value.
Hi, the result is 2.2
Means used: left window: 3.89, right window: 4.42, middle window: 4.05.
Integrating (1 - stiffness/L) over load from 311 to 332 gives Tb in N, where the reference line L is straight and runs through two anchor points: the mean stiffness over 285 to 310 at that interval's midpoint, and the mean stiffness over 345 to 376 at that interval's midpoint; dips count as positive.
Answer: 3.9 N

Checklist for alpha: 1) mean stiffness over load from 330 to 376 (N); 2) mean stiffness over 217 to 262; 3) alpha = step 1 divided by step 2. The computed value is 1.2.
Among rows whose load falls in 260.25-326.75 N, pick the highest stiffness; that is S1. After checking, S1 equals 4.429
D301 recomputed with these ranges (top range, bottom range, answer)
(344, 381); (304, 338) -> 1.20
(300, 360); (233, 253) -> 1.09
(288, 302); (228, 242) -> 1.23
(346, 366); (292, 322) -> 1.19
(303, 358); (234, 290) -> 1.01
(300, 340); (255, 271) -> 0.94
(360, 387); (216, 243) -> 1.35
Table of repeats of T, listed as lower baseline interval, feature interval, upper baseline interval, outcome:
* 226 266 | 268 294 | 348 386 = -1.4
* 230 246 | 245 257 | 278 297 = -1.3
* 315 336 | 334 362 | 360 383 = -3.6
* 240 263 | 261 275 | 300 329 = -0.3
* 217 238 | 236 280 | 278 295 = -3.6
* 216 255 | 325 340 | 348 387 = 0.0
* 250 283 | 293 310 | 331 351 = 0.8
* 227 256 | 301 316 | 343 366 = 0.6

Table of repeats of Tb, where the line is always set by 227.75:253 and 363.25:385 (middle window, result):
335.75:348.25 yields -1.1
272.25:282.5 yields -1.2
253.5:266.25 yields -1.5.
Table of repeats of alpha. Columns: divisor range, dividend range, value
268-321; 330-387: 1.11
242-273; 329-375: 1.11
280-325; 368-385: 1.14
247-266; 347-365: 1.09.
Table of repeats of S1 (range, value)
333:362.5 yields 4.793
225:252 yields 4.168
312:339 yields 4.489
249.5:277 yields 4.367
